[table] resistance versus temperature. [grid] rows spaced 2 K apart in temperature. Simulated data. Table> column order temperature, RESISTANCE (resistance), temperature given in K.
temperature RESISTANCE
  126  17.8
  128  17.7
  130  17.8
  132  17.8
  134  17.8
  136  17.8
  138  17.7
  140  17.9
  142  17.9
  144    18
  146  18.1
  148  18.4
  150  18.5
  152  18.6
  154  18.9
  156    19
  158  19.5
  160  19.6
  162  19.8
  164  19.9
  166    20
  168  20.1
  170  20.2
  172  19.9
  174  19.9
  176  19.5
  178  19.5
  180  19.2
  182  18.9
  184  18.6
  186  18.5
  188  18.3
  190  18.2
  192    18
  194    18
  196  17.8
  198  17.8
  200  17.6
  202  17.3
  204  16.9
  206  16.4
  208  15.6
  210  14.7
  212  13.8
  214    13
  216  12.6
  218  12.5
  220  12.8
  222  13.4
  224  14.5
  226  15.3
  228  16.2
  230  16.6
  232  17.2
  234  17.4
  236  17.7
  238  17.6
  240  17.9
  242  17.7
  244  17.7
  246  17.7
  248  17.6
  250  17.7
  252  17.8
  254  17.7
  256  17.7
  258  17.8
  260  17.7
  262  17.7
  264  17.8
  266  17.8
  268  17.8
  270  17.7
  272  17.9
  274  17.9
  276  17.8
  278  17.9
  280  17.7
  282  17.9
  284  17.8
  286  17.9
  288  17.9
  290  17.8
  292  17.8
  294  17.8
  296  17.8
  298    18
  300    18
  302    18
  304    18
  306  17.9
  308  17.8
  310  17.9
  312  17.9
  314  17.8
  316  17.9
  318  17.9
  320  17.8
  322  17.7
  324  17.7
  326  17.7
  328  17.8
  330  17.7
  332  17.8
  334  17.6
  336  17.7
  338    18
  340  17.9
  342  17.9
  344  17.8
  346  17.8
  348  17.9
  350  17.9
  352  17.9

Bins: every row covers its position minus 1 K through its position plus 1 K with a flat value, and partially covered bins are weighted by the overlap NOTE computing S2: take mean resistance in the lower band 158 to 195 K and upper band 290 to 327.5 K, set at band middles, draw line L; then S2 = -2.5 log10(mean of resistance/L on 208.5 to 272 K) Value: 0.13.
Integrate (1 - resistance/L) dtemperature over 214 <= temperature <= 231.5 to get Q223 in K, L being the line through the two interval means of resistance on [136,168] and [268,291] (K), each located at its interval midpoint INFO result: 3.8 K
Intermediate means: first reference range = 18.8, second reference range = 17.8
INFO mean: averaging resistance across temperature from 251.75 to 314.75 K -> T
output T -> 17.8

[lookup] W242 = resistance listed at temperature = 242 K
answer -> 17.7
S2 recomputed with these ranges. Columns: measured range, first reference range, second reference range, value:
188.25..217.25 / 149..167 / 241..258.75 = 0.14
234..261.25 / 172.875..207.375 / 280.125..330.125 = 0.02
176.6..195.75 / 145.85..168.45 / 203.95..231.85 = -0.10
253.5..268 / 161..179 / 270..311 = 0.04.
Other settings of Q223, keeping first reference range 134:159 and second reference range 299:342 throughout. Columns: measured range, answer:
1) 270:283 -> 0.1 K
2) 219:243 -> 2.5 K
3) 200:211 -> 1.1 K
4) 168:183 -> -1.1 K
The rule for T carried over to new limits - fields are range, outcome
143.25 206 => 18.8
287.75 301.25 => 17.9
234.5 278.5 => 17.7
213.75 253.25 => 16.1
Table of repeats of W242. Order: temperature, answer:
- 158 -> 19.5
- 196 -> 17.8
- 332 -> 17.8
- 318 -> 17.9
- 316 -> 17.9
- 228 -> 16.2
